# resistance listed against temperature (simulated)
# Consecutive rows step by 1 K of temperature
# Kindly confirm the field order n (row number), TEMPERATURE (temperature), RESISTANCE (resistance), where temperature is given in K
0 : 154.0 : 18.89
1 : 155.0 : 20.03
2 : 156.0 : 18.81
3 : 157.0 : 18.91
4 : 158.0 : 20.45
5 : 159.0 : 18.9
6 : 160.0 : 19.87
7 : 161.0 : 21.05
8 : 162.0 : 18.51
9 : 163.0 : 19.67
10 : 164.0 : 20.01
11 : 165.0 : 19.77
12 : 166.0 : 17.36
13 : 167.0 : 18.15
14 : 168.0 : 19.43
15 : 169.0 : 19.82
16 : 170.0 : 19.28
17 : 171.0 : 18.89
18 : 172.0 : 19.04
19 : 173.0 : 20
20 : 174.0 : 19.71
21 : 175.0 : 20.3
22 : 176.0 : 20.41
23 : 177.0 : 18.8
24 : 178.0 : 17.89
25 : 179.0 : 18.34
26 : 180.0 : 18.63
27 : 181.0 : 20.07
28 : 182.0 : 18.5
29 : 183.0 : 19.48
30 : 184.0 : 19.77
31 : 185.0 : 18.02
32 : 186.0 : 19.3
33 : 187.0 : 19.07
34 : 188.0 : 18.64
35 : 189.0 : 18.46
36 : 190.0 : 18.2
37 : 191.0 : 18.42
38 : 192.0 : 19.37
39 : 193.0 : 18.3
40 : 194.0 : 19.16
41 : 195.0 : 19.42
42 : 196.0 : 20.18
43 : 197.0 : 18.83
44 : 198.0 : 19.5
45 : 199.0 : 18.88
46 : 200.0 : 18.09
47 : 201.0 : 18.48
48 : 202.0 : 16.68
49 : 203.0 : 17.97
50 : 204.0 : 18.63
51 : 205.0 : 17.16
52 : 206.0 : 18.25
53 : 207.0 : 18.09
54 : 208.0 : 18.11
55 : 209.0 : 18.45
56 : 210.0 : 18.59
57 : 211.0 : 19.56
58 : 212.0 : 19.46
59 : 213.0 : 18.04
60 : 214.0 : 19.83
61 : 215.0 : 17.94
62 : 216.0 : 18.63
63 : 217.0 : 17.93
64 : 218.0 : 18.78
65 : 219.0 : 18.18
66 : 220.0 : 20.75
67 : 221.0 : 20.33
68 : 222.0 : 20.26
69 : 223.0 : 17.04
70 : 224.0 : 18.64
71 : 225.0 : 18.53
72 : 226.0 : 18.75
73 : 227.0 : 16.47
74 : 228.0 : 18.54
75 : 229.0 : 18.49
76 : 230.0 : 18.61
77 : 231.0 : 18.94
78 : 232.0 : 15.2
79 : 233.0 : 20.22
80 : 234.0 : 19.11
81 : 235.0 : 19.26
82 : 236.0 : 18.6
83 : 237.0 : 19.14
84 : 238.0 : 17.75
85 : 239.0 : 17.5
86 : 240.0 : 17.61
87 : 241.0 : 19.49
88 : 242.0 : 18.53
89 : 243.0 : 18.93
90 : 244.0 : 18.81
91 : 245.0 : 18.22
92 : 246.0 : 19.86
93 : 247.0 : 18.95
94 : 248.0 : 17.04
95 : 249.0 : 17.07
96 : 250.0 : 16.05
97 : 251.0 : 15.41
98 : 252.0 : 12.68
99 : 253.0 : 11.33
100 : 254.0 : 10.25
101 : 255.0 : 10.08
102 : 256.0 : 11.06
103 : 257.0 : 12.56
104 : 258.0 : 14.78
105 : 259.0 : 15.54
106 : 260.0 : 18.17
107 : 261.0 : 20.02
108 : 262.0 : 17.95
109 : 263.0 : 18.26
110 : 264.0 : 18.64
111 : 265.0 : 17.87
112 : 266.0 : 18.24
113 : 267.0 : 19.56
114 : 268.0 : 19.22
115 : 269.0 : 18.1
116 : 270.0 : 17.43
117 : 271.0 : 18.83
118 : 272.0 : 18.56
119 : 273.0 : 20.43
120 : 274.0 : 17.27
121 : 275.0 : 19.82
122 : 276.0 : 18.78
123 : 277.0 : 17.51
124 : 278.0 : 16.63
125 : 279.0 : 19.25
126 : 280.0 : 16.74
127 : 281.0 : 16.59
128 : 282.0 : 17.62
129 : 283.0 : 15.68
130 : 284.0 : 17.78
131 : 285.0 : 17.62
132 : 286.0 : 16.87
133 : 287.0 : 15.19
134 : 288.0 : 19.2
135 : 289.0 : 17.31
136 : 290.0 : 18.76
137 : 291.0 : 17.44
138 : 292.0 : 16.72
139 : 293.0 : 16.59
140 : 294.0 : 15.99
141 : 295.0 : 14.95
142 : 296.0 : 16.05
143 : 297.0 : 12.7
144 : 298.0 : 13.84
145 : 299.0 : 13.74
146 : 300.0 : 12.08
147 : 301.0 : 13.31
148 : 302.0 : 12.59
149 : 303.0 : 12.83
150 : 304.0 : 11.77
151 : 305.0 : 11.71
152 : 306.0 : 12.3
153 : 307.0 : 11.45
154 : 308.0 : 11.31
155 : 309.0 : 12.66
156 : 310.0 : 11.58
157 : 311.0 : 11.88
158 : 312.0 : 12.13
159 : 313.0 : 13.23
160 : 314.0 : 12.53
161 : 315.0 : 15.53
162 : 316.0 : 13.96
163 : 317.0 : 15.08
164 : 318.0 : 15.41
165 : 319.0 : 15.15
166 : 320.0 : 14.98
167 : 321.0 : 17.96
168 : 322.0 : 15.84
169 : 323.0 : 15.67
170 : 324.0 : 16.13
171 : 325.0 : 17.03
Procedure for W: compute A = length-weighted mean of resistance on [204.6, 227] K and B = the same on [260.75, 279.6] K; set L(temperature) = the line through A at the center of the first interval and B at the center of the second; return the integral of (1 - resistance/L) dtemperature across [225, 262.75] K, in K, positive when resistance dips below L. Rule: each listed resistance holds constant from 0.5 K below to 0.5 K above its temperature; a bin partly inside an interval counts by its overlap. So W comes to 3.3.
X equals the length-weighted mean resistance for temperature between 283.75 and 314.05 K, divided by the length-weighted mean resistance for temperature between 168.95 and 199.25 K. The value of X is 0.7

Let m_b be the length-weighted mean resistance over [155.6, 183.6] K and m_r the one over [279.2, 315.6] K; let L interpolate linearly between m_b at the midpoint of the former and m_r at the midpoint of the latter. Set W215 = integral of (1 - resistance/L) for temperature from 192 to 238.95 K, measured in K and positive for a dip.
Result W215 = -2.6 K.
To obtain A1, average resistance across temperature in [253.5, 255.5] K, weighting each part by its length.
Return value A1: 10.2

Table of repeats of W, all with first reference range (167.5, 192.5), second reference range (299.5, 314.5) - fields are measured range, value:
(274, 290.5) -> -4.9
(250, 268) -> -1.0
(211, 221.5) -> -1.1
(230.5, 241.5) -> -1.6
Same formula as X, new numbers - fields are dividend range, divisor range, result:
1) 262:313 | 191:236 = 0.86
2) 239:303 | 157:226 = 0.88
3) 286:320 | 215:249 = 0.77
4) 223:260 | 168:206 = 0.89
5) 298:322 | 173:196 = 0.70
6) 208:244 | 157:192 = 0.97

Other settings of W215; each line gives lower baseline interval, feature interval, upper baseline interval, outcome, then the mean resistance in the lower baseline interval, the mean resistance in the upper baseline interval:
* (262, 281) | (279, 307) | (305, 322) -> 1.1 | 18.3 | 13.6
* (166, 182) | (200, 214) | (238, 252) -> 0.1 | 19.2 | 17.8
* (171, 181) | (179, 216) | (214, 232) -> 0.5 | 19.3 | 18.6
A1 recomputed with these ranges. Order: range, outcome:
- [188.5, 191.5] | 18.4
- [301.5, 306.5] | 12.2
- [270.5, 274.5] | 18.8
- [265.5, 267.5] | 18.9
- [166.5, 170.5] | 19.2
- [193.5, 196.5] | 19.6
